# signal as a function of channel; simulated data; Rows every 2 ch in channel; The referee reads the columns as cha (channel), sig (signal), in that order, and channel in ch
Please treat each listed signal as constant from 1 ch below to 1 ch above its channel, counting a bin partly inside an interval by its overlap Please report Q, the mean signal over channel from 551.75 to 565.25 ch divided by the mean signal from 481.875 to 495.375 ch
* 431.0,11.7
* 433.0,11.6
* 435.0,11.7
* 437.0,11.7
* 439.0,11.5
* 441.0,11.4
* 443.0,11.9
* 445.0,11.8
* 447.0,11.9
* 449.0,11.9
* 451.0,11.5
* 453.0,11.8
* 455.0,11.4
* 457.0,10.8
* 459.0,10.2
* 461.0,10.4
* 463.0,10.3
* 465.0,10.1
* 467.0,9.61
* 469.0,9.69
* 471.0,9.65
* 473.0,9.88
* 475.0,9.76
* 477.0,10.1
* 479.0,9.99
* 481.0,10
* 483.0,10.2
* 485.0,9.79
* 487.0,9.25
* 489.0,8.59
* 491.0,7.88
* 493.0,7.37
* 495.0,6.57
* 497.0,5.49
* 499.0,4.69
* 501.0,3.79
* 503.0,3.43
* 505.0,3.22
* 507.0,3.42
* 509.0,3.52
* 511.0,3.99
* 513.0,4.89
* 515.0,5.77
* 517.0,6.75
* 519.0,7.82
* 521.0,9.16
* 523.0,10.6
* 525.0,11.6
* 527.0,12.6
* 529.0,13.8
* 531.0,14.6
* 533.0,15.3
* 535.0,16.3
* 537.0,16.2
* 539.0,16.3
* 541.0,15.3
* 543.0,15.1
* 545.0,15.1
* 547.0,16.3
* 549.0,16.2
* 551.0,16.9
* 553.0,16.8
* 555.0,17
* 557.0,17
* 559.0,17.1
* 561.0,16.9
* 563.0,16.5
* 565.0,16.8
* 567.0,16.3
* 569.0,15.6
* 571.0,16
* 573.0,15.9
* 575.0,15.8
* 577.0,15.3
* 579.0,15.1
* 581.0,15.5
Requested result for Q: 1.96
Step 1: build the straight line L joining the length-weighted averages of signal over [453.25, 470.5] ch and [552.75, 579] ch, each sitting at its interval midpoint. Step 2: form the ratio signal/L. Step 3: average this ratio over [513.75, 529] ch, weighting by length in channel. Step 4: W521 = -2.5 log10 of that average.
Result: 0.42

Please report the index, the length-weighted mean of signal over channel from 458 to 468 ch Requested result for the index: 10.1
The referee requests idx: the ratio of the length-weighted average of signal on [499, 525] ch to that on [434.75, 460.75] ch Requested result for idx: 0.50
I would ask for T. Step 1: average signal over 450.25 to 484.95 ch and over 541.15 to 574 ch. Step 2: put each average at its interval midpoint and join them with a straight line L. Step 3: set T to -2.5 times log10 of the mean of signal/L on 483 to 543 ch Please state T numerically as 0.45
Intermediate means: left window 10.3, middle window 9.02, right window 16.3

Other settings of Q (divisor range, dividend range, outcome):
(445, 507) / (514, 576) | 1.62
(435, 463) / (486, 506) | 0.53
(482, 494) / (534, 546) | 1.78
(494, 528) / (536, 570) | 2.59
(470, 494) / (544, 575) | 1.75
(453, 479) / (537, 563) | 1.60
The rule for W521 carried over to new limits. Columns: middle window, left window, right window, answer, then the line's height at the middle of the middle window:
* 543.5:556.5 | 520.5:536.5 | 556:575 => -0.09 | 15.1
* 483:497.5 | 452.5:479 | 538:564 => 0.42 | 12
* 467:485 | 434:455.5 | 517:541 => 0.22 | 12.2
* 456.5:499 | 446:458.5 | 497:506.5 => -0.23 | 7.61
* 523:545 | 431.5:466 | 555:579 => 0.03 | 14.9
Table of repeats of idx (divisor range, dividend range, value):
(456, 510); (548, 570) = 2.06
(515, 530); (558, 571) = 1.64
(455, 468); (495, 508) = 0.41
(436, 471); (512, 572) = 1.28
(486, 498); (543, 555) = 2.16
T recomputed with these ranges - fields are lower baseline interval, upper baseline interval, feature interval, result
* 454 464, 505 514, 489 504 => -0.014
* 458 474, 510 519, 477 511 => 0.150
